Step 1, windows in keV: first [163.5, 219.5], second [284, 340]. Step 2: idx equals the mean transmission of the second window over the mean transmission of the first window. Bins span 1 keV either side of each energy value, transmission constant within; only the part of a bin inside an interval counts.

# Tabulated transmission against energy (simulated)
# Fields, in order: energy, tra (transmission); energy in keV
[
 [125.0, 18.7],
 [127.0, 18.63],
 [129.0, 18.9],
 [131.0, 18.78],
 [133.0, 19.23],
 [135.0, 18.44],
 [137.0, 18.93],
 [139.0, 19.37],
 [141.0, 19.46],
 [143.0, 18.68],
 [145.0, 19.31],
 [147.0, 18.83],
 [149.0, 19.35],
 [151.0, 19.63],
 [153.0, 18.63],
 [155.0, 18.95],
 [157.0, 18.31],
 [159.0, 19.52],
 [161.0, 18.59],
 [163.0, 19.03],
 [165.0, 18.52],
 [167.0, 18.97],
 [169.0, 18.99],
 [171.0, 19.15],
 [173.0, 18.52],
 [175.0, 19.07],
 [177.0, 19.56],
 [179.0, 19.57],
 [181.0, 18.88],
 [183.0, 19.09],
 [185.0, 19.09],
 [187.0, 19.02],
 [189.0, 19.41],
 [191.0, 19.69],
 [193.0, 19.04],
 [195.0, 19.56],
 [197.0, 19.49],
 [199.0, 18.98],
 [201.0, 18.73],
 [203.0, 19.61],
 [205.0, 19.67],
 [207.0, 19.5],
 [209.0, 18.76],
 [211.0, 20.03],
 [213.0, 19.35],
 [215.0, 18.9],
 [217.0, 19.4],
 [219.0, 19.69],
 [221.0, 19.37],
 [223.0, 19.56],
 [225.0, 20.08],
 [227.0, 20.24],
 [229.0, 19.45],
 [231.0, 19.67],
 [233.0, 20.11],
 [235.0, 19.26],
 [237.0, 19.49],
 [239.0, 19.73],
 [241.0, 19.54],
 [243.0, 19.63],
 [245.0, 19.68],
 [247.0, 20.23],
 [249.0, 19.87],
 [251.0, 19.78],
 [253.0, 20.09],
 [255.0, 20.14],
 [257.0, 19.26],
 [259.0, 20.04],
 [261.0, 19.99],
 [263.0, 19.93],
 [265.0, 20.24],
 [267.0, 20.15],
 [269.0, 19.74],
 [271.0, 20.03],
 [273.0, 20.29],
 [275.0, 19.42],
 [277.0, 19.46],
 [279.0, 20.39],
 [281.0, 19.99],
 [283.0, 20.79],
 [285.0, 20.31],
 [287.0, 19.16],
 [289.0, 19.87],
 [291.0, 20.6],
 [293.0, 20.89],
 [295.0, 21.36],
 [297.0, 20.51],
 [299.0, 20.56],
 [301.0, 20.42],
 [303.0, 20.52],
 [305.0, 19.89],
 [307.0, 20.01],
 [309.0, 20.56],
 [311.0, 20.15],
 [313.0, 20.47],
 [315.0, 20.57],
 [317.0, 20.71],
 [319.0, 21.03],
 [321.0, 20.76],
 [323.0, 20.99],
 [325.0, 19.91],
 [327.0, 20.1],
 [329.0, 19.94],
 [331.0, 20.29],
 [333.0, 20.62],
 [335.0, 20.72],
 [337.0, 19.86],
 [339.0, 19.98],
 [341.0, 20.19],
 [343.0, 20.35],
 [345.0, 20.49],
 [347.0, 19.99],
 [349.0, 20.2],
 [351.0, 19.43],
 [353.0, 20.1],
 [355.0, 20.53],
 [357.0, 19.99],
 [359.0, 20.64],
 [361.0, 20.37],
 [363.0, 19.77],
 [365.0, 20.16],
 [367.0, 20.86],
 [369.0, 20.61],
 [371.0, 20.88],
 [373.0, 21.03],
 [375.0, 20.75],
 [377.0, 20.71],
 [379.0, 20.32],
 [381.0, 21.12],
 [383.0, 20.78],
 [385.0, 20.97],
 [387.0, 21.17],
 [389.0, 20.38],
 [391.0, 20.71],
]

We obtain 1.06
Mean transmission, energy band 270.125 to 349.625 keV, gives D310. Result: 20.3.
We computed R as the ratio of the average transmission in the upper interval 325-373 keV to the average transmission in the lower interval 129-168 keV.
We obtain 1.07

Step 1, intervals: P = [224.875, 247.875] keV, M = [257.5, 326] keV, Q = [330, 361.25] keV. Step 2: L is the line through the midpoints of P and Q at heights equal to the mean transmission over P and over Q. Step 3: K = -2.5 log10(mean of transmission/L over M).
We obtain -0.015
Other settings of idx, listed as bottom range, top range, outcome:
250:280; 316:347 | 1.02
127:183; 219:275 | 1.04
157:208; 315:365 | 1.06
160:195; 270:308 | 1.06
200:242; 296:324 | 1.05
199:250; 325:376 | 1.04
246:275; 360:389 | 1.04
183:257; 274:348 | 1.04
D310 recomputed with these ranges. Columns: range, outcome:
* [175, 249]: 19.5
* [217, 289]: 19.8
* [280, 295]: 20.3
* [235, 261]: 19.8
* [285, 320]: 20.4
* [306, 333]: 20.4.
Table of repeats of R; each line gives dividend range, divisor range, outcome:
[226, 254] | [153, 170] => 1.05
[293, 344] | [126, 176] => 1.08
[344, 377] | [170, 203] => 1.06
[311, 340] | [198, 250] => 1.04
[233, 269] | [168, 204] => 1.03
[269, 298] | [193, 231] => 1.04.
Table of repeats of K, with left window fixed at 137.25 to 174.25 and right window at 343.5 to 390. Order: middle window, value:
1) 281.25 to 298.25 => -0.026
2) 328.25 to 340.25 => 0.001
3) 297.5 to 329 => -0.017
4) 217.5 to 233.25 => -0.014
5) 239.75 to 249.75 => -0.009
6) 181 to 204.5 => 0.001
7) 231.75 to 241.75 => -0.004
